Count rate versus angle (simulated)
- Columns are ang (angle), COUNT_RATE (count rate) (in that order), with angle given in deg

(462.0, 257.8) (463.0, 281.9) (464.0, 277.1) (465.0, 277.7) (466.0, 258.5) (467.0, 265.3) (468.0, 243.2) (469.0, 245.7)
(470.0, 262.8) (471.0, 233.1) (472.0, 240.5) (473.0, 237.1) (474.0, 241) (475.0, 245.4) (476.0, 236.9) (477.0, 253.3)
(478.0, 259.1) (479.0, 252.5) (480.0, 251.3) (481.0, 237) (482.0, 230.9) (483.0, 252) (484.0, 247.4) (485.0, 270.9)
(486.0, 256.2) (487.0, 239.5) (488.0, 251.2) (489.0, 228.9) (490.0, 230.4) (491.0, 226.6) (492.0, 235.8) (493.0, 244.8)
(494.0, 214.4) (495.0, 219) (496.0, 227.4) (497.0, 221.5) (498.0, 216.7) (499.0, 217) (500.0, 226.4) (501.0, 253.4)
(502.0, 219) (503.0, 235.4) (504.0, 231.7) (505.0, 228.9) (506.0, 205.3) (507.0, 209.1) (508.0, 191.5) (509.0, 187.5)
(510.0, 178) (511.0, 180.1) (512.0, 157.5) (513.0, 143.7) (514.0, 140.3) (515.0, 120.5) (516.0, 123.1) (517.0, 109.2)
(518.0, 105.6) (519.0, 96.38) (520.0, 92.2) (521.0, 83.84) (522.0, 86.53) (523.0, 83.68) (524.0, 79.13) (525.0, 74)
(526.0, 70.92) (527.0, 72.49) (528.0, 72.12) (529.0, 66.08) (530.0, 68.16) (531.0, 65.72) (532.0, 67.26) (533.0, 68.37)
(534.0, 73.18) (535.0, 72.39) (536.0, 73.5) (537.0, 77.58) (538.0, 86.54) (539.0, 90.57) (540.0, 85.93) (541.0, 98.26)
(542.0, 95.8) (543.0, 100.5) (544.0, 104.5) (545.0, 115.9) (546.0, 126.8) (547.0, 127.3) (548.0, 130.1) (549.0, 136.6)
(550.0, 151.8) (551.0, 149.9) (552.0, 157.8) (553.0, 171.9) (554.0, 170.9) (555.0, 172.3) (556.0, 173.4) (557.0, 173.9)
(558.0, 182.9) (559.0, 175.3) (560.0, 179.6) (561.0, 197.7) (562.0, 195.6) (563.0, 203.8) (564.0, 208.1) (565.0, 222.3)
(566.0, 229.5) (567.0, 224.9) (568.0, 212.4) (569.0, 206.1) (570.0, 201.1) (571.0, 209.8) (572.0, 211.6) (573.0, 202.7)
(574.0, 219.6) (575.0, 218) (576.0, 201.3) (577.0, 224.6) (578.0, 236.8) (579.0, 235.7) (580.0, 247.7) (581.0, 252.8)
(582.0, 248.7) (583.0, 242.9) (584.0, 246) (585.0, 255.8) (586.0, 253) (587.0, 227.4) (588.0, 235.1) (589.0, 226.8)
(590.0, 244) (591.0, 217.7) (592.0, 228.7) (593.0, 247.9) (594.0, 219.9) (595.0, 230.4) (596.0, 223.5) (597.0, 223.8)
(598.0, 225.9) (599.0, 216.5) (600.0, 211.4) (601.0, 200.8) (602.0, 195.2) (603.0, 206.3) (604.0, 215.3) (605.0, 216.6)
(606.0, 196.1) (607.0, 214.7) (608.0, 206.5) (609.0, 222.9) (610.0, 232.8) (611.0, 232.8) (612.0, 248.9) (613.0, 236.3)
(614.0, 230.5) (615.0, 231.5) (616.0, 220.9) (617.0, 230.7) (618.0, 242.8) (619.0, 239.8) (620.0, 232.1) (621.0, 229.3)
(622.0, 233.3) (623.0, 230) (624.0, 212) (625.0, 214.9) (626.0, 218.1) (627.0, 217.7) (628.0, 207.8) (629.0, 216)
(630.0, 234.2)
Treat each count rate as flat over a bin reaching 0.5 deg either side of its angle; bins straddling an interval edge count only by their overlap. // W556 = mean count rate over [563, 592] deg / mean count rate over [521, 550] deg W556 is 2.5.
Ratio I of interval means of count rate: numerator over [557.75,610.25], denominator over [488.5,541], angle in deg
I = 1.5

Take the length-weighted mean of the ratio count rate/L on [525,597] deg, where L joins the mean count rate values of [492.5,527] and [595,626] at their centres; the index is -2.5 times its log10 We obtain 0.16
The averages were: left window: 166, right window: 223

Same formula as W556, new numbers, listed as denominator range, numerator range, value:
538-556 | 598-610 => 1.64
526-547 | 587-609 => 2.59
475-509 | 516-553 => 0.41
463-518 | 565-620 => 1.01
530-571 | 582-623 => 1.58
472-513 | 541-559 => 0.63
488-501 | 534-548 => 0.43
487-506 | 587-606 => 0.96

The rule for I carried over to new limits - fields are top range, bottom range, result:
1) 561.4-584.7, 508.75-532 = 2.11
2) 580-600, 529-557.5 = 2.08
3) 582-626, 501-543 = 1.89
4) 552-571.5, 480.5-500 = 0.83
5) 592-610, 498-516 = 1.12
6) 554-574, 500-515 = 1.02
